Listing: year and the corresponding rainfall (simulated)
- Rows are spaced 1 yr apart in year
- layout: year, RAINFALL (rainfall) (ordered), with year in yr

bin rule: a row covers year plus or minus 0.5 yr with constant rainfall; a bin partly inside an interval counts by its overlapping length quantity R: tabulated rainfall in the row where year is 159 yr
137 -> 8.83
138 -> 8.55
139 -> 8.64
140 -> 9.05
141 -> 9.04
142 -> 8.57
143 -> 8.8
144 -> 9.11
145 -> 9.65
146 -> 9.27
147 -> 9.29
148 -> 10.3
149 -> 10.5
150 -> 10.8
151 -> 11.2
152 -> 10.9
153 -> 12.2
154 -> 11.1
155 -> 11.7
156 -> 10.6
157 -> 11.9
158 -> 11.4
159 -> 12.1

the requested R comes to 12.1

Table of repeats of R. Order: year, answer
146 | 9.27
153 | 12.2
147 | 9.29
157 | 11.9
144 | 9.11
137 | 8.83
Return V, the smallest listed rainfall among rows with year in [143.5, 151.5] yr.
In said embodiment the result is 9.11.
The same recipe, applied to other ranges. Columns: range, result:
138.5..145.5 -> 8.57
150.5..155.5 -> 10.9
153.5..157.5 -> 10.6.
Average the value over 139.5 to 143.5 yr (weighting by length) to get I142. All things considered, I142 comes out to 8.87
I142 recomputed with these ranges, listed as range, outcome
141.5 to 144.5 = 8.83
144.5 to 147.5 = 9.4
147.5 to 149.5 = 10.4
